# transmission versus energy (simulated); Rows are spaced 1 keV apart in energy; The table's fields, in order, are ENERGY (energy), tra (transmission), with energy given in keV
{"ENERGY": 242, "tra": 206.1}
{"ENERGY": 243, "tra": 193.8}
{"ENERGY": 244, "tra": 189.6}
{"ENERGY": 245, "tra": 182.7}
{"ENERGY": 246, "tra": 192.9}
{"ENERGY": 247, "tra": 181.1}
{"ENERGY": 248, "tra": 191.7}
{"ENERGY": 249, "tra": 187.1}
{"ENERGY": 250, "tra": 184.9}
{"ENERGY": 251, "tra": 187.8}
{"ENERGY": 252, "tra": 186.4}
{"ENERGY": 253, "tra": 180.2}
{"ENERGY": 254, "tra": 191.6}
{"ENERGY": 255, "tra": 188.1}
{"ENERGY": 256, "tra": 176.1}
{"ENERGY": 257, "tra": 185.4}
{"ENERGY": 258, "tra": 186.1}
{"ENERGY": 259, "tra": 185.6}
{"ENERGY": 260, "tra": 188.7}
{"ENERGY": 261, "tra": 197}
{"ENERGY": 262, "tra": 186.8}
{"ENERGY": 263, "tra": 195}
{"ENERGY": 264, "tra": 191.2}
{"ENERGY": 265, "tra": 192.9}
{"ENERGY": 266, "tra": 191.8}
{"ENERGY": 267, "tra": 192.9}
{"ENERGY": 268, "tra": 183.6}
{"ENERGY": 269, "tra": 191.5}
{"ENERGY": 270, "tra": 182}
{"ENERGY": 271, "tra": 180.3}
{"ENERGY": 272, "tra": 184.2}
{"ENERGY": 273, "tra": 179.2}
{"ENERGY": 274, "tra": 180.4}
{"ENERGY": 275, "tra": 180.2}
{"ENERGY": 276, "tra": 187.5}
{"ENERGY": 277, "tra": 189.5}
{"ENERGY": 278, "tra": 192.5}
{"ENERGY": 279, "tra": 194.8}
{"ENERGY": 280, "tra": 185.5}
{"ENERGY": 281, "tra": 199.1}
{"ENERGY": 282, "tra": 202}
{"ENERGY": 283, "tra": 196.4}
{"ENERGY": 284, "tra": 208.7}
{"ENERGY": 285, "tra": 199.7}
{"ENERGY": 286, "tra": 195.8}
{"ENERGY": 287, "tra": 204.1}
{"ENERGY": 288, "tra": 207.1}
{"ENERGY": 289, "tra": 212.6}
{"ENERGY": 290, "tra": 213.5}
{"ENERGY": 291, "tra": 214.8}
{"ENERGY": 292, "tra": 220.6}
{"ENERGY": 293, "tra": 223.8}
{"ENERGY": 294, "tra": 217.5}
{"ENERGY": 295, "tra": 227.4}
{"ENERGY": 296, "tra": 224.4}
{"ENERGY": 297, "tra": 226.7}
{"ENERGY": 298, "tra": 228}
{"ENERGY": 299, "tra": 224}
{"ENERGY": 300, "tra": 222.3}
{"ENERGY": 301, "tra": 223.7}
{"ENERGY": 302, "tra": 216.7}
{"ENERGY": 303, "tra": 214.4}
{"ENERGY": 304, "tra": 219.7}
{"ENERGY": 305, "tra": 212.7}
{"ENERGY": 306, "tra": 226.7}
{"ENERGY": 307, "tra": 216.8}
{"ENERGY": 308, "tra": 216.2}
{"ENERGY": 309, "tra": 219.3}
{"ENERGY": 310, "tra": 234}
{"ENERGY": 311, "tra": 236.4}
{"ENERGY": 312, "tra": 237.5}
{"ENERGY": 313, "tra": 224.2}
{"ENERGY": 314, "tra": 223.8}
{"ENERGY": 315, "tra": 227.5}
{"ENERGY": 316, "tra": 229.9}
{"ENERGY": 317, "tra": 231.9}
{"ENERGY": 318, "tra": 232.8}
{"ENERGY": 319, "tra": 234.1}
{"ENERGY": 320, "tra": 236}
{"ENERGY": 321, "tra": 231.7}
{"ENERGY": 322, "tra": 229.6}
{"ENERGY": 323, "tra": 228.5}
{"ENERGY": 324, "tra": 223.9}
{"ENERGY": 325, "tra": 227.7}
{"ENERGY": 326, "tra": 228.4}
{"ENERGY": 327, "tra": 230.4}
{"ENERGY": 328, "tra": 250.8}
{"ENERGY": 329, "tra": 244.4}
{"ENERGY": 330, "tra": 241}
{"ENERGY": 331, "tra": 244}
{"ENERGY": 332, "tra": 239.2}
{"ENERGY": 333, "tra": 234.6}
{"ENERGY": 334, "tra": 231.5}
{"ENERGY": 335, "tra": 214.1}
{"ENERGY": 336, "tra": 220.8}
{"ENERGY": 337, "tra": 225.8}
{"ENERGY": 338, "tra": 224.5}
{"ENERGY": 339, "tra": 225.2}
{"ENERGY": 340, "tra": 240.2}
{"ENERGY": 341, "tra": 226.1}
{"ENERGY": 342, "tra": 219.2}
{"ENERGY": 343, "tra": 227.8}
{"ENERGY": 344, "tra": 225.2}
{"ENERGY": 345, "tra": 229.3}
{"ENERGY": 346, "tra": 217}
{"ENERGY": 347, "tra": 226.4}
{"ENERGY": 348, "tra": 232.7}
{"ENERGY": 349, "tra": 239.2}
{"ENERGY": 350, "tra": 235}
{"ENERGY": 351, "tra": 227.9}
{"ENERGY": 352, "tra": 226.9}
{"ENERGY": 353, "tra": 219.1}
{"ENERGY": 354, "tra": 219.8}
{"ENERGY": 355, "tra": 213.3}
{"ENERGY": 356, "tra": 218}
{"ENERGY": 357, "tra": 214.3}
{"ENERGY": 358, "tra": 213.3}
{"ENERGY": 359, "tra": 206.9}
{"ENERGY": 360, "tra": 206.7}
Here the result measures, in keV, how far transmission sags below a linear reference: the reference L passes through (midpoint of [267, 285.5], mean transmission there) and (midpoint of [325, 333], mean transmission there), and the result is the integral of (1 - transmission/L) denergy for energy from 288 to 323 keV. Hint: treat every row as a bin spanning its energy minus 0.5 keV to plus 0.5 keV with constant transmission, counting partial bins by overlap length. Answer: -1.2 keV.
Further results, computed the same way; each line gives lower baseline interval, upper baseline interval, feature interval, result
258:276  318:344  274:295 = -0.3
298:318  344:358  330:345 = -0.3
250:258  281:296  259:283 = 1.0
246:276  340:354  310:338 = -2.0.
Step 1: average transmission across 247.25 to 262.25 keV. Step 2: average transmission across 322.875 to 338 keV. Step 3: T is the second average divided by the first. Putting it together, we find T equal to 1.2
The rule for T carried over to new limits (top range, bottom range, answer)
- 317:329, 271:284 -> 1.23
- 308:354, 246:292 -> 1.20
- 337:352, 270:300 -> 1.12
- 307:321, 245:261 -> 1.23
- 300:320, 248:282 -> 1.20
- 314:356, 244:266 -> 1.22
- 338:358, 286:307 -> 1.03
